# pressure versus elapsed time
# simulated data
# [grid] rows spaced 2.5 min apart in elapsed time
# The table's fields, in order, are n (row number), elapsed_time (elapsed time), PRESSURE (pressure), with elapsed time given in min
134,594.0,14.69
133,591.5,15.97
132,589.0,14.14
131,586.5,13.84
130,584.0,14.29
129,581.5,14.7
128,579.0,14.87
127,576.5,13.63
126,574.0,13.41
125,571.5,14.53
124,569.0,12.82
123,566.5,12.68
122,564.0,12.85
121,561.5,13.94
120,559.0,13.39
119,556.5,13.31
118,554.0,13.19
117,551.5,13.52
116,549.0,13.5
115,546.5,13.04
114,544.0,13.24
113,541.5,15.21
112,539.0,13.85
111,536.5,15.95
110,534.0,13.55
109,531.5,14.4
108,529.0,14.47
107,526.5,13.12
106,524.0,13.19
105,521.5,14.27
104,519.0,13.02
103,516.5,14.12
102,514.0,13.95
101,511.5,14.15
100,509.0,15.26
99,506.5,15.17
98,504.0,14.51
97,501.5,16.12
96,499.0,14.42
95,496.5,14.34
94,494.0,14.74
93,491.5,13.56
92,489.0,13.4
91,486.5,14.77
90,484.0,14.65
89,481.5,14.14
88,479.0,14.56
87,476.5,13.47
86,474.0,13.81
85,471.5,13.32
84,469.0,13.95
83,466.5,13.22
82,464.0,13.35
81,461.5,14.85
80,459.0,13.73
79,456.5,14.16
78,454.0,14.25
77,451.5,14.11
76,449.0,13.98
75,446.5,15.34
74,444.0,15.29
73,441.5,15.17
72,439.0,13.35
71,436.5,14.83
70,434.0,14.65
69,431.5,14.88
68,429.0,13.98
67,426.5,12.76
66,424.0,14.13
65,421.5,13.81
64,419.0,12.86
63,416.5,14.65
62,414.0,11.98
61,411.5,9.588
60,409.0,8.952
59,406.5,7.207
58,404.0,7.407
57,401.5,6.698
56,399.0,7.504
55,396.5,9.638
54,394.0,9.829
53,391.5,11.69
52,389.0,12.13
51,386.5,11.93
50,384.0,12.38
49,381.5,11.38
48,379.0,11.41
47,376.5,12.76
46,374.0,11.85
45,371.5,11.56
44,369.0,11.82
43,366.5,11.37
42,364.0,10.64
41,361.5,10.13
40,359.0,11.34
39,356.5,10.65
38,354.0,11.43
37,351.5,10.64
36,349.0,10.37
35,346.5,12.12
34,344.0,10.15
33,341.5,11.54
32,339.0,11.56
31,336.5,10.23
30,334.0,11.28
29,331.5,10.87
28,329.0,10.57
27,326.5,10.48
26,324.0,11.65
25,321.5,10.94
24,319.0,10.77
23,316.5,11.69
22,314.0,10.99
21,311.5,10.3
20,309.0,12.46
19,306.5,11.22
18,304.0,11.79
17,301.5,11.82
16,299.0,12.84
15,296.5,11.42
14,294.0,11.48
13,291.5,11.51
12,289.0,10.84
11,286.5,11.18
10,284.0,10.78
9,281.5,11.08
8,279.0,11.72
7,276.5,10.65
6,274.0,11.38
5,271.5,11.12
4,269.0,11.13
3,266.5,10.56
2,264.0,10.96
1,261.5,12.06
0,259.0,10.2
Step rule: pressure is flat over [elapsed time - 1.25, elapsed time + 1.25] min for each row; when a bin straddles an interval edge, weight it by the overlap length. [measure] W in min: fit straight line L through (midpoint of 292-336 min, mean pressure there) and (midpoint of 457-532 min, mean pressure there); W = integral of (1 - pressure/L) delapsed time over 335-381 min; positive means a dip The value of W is 3.1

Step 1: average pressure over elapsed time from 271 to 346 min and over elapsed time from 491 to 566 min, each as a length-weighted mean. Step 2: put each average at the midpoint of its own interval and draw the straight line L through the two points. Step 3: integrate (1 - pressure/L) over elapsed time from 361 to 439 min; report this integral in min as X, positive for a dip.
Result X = 5.4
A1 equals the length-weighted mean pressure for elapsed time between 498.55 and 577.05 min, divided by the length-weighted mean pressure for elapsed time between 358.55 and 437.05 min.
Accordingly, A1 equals 1.21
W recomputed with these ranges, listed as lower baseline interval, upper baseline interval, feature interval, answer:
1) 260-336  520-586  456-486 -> -2.2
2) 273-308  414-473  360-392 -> 3.2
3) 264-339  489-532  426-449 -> -2.3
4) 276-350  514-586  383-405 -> 4.0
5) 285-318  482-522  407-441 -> 0.7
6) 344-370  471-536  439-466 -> -2.6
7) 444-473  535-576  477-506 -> -1.1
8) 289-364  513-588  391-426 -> 4.9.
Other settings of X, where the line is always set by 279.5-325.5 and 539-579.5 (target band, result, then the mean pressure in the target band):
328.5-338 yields 0.7 min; 10.8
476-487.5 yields -1.3 min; 14.4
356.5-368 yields 1.0 min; 10.9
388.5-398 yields 1.2 min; 10.6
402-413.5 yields 3.6 min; 8.43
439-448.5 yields -1.8 min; 14.9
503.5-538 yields -2.6 min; 14.2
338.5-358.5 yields 1.2 min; 11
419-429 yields -0.9 min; 13.5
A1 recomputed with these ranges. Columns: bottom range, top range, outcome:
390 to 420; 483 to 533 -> 1.45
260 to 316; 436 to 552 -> 1.25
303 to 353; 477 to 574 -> 1.26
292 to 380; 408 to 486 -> 1.22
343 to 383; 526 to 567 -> 1.22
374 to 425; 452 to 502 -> 1.29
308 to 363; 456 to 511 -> 1.30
